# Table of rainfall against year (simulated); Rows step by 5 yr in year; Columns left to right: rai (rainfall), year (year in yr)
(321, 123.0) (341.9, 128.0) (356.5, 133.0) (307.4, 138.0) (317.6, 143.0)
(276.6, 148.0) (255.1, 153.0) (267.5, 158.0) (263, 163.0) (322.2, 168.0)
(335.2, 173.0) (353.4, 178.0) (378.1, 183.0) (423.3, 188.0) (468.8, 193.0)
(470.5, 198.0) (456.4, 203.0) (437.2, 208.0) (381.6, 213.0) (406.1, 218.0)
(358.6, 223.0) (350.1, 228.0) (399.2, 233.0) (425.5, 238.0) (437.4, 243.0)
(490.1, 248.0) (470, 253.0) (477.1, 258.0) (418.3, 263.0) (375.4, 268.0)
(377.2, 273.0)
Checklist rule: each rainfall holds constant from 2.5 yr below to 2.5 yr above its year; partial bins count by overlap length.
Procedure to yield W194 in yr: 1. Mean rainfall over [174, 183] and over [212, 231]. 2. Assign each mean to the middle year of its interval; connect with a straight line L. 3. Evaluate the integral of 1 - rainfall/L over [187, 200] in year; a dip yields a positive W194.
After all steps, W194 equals -3.4 yr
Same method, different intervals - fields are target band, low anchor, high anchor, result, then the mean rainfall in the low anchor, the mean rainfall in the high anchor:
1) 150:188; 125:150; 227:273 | 3.7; 321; 427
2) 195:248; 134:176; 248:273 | -4.8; 296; 435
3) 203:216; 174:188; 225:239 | -1.3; 373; 387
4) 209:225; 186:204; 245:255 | 2.6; 455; 478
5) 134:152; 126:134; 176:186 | 2.6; 348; 369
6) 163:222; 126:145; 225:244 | -4.0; 331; 399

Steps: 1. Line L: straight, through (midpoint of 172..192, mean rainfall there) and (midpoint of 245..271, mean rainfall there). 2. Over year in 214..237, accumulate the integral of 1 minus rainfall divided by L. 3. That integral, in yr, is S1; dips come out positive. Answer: 2.00 yr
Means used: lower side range 383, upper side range 445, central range 382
